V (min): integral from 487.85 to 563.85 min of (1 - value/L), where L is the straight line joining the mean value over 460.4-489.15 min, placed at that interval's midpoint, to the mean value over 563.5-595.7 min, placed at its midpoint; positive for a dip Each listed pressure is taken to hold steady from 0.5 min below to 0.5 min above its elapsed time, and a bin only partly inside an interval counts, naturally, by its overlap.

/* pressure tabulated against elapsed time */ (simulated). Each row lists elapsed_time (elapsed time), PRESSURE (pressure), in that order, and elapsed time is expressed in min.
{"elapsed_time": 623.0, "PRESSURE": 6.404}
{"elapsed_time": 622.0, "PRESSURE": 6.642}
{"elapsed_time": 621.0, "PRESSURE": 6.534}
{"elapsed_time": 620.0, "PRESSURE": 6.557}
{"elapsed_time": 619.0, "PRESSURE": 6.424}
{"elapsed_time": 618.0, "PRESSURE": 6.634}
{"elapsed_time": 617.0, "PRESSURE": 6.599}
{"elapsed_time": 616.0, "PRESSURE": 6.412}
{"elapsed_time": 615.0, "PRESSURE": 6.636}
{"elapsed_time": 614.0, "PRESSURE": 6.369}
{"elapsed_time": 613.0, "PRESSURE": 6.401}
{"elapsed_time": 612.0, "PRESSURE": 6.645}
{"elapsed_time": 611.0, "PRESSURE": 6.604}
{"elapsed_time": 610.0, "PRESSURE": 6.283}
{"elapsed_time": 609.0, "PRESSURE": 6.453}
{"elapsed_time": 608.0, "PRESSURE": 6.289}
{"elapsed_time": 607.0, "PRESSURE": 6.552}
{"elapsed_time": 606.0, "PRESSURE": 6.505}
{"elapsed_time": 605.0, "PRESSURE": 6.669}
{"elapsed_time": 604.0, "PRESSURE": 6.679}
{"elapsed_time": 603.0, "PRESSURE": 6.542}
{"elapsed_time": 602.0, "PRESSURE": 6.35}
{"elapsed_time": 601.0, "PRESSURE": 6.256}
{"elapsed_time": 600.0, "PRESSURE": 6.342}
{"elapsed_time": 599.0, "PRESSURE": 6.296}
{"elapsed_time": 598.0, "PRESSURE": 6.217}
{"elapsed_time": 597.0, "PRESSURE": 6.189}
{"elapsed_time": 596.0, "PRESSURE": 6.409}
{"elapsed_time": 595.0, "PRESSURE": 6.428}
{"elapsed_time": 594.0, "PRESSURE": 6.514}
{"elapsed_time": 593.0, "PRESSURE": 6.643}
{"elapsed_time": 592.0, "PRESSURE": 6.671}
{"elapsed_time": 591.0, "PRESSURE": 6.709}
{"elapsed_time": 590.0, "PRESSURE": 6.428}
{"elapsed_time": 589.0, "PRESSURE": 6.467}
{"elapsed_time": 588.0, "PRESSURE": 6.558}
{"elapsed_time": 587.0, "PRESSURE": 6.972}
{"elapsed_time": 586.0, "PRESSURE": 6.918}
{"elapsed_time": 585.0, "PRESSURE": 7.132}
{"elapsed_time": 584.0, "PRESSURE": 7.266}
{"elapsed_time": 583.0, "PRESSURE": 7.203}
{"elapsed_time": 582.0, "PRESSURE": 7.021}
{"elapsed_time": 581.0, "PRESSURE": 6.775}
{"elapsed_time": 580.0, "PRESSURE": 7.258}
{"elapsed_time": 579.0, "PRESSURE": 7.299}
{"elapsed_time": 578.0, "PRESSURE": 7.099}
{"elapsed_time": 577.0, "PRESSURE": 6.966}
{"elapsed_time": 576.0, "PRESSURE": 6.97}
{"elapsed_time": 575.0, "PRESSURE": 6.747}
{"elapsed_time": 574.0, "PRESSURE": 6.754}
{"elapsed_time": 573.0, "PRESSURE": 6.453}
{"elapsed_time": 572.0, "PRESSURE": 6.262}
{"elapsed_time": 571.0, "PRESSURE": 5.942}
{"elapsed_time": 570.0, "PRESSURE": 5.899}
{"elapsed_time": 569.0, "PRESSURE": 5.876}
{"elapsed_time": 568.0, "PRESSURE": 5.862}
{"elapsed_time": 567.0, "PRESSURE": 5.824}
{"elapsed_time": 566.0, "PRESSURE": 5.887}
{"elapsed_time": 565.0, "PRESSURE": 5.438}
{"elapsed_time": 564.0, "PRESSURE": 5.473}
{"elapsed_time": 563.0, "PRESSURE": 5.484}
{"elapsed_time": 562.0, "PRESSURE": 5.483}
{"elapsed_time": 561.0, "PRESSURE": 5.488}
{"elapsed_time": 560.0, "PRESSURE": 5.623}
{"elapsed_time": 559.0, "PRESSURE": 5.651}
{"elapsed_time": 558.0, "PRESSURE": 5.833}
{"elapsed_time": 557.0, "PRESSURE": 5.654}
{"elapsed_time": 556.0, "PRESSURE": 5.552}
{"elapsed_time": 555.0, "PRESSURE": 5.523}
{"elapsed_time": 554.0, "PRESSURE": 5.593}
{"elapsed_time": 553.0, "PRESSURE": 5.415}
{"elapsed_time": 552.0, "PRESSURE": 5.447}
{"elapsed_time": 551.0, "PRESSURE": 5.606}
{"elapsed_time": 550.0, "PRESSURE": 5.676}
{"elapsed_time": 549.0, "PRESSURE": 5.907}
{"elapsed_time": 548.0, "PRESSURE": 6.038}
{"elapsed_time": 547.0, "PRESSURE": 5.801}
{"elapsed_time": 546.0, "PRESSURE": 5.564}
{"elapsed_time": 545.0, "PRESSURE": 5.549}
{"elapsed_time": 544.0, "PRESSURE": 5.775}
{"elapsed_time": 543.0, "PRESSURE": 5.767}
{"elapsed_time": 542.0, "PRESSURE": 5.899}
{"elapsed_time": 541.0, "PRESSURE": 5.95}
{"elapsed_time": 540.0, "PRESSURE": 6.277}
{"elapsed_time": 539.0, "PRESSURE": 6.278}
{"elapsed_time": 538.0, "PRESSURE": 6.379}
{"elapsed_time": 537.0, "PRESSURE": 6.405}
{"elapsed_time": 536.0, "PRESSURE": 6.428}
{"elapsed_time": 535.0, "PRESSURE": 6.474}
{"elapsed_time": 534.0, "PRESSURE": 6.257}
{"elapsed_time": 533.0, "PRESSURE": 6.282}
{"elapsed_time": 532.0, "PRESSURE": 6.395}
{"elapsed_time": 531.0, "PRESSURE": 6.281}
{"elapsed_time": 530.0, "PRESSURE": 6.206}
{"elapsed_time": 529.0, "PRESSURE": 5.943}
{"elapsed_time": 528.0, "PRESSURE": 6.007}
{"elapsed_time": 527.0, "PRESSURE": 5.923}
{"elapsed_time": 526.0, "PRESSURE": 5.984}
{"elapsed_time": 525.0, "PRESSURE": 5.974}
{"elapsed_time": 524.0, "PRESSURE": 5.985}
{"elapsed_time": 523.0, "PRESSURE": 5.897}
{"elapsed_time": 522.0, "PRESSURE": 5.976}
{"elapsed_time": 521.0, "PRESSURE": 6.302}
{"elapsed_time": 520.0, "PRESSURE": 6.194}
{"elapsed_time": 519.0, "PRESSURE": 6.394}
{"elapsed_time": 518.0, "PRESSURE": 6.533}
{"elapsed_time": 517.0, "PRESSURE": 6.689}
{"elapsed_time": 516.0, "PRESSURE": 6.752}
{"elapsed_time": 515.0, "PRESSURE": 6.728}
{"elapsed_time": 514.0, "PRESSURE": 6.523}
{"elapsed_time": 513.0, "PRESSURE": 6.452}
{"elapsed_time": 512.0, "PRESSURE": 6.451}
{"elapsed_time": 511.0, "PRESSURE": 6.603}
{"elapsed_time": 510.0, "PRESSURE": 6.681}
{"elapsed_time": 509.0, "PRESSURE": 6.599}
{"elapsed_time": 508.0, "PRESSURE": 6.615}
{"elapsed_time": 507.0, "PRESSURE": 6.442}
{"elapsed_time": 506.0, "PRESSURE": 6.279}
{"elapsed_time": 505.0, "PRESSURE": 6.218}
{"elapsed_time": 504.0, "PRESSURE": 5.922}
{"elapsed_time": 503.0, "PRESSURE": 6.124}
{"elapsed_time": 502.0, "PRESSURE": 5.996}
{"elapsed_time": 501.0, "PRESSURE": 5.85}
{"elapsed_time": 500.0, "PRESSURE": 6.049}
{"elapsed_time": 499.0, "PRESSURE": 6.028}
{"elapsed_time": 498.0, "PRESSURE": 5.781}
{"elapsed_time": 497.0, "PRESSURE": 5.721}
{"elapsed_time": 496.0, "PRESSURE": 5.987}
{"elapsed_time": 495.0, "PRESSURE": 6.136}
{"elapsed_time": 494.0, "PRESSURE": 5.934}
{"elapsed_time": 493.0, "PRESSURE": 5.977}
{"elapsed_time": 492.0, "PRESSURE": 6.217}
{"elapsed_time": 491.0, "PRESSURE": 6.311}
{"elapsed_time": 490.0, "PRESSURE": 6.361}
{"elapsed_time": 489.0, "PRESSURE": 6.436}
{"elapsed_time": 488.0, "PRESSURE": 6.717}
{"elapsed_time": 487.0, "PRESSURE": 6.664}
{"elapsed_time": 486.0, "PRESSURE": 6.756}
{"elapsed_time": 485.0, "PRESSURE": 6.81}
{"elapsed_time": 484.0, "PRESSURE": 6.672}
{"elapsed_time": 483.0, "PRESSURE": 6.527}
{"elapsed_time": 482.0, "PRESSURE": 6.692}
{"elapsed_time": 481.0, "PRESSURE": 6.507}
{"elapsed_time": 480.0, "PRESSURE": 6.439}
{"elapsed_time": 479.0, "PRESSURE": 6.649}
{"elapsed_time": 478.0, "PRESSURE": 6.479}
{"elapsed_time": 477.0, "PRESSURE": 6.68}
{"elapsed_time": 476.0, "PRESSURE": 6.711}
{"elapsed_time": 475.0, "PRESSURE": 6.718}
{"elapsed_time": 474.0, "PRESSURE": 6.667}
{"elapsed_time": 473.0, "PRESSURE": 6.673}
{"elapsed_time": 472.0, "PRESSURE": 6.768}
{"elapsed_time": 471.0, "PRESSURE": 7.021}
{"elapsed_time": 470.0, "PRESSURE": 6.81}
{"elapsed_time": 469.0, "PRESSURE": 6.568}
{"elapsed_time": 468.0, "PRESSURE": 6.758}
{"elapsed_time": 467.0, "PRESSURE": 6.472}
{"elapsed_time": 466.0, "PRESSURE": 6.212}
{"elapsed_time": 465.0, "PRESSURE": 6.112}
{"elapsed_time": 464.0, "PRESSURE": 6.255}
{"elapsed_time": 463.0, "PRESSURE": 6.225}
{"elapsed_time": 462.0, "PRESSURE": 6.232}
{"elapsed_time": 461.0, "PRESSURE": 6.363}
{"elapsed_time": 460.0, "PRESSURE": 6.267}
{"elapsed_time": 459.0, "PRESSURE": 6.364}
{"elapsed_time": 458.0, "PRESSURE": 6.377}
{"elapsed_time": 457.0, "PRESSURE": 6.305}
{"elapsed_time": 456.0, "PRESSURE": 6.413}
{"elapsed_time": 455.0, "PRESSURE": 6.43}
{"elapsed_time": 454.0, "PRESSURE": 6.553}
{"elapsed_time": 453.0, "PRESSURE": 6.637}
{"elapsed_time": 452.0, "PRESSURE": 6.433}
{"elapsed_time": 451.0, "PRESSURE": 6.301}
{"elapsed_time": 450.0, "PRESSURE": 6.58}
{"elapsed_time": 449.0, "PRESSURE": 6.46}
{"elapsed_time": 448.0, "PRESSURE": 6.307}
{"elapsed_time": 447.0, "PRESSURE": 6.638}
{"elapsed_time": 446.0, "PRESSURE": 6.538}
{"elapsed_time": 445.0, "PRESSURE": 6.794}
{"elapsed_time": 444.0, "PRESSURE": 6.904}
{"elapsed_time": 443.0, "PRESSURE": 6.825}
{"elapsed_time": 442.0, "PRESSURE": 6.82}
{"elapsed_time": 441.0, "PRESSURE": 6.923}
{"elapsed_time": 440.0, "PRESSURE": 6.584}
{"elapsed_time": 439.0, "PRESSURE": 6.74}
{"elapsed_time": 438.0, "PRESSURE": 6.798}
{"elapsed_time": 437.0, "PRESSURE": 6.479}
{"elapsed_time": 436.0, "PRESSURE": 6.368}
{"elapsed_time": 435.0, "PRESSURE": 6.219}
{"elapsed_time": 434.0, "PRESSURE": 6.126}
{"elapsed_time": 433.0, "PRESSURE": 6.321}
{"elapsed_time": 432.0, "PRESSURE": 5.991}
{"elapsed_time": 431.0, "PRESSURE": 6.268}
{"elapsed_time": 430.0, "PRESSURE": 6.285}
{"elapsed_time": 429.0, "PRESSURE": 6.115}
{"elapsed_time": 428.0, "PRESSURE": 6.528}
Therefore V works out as 5.7 min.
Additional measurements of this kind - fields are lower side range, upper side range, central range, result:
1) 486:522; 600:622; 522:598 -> 2.6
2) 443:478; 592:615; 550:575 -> 2.7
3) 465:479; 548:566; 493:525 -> -0.3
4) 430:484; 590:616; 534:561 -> 2.6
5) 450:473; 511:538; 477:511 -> 0.2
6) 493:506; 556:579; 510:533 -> -1.1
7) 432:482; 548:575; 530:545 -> -0.6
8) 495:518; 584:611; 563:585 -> 0.0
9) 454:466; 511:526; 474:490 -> -0.8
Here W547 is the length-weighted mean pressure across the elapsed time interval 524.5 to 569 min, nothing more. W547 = 5.87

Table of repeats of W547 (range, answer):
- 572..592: 6.87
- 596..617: 6.44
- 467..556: 6.25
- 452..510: 6.4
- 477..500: 6.36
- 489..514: 6.21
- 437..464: 6.53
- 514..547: 6.17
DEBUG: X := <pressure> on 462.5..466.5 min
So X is 6.2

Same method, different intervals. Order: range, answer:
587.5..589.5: 6.51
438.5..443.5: 6.78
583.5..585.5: 7.2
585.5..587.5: 6.95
